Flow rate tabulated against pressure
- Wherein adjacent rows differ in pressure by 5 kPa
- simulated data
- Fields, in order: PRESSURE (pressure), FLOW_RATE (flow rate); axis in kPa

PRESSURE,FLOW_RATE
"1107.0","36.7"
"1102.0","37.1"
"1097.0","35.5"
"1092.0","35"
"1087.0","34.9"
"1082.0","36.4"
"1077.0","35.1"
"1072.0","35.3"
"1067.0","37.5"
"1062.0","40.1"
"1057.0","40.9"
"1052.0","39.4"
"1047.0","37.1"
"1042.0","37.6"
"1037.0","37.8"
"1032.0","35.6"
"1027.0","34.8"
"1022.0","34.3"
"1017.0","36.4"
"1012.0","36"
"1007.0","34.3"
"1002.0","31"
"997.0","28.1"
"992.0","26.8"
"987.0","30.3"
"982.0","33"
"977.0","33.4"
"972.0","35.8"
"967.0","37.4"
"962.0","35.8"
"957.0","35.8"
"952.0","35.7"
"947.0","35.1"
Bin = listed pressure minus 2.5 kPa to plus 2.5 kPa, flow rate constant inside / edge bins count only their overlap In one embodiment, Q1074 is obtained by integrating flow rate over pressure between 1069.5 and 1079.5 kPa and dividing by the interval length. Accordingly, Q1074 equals 35.2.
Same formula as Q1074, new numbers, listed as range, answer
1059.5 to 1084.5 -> 36.9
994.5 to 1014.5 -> 32.4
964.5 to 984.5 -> 34.9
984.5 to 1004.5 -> 29.1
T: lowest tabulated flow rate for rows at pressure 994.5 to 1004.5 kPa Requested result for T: 28.1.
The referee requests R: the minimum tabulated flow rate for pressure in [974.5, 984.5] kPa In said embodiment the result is 33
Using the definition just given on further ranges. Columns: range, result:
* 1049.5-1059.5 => 39.4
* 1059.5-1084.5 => 35.1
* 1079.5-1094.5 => 34.9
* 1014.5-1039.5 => 34.3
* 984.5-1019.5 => 26.8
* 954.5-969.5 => 35.8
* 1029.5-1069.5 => 35.6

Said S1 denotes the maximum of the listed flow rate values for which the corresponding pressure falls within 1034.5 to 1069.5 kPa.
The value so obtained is 40.9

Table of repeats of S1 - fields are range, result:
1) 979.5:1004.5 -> 33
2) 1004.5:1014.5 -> 36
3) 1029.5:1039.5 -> 37.8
